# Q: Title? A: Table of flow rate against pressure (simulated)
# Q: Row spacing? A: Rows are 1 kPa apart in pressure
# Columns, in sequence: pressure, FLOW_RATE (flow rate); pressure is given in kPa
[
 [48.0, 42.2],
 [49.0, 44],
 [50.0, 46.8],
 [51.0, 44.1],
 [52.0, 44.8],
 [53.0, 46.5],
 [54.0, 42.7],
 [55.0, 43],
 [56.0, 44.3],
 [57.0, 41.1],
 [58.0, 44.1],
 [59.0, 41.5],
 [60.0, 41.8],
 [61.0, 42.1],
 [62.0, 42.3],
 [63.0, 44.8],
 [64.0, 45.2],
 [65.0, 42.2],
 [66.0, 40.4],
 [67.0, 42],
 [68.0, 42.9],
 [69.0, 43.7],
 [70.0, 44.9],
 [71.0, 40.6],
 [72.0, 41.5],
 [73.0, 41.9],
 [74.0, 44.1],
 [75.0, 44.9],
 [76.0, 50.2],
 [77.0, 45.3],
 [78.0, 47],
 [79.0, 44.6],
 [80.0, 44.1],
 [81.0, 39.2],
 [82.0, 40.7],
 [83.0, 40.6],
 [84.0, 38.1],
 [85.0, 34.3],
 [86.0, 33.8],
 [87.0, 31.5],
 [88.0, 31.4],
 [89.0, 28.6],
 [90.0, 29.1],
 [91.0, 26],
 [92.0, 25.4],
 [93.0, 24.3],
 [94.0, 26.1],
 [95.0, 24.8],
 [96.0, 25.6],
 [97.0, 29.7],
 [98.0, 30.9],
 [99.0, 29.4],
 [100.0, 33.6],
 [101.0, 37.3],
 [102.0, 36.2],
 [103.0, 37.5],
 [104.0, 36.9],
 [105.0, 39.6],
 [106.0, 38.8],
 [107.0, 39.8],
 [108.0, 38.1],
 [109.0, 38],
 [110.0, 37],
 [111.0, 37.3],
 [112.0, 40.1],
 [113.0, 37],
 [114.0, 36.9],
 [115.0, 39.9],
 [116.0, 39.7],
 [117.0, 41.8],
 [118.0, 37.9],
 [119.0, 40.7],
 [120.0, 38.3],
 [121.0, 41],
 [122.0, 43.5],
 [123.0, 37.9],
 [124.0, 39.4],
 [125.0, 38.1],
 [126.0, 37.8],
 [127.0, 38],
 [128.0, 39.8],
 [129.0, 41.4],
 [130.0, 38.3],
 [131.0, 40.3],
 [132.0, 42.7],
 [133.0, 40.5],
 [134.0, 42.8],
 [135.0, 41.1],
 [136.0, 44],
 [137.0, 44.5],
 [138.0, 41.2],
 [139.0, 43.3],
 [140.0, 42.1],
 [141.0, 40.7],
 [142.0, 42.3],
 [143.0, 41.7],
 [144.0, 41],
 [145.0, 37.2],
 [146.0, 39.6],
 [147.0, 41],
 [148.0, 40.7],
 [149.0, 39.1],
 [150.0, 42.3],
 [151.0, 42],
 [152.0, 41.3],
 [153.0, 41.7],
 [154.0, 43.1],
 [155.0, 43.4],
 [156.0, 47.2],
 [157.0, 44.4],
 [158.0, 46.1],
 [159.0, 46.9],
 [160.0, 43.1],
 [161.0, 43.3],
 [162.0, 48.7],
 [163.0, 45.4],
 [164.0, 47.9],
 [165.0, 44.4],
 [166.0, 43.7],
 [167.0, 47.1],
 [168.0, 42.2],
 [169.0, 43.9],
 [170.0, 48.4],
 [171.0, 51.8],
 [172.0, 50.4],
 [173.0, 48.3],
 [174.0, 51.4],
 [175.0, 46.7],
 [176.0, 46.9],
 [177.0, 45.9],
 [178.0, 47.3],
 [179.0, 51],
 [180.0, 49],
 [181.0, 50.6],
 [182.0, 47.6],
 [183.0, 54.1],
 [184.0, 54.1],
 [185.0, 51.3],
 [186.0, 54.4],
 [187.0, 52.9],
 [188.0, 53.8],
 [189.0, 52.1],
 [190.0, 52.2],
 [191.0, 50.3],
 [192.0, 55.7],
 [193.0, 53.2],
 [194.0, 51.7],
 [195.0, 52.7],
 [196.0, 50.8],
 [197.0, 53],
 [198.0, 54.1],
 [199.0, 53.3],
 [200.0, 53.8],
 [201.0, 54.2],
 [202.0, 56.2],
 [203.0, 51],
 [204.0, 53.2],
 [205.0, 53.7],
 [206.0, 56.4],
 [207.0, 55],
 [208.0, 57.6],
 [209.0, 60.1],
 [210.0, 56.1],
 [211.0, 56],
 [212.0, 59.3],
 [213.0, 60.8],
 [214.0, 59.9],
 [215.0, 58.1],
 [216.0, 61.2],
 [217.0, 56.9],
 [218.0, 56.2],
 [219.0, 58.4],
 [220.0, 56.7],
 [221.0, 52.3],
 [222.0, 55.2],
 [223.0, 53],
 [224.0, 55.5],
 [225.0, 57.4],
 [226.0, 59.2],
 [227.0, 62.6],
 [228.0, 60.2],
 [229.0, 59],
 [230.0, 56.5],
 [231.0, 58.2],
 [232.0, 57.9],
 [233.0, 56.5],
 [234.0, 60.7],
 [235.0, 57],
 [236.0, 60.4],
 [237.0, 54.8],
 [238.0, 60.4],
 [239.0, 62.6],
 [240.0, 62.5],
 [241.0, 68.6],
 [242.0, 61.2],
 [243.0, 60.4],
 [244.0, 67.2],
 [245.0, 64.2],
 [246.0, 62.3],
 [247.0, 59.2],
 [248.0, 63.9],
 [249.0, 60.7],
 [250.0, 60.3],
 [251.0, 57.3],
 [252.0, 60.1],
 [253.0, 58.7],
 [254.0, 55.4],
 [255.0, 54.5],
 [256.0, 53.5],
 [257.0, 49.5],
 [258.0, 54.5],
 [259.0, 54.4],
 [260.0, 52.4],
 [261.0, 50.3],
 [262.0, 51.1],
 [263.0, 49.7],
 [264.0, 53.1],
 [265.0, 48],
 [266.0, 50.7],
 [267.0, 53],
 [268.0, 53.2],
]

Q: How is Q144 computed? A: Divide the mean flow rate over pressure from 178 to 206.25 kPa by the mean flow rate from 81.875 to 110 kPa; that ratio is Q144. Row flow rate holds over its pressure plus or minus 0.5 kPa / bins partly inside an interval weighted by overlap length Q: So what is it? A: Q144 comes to 1.6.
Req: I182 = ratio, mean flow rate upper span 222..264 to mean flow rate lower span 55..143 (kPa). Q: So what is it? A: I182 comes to 1.49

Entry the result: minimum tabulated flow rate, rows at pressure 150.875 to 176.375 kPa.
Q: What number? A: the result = 41.3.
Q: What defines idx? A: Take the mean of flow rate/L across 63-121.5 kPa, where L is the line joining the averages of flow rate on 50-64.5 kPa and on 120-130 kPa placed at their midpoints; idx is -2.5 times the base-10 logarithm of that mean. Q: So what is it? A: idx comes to 0.11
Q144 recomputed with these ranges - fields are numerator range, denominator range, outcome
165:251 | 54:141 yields 1.42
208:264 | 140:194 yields 1.24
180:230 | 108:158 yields 1.36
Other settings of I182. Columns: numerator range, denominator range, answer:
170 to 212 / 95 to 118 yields 1.45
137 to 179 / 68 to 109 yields 1.21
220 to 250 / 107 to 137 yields 1.50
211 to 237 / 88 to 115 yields 1.74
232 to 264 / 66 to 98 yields 1.57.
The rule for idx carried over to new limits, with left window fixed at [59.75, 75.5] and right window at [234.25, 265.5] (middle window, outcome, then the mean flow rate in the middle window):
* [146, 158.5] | 0.17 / 42.6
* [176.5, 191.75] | 0.02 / 51.2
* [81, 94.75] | 0.37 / 31.7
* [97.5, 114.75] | 0.24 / 36.8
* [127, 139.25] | 0.16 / 41.5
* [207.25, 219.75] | -0.07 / 58.3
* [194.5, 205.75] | 0.01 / 53.3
